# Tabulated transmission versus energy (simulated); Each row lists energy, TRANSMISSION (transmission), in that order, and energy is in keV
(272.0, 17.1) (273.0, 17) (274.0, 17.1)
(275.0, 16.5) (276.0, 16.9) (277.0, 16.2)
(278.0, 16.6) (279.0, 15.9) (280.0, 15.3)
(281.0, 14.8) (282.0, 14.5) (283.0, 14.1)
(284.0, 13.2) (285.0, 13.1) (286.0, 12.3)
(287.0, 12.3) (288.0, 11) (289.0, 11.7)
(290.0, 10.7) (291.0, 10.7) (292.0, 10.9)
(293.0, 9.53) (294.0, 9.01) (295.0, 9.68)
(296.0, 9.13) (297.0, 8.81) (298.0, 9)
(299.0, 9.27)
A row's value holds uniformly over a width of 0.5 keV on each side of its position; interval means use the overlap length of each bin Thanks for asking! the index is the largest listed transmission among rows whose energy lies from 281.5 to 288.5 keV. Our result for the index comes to 14.5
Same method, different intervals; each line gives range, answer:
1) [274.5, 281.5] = 16.9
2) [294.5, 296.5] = 9.68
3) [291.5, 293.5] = 10.9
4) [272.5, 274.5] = 17.1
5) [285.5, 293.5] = 12.3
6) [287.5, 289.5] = 11.7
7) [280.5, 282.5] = 14.8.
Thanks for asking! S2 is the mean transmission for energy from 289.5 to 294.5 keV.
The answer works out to 10.2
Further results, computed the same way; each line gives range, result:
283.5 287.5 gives 12.7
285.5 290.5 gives 11.6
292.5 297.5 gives 9.23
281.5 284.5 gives 13.9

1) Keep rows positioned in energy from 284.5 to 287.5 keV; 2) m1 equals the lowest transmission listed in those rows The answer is 12.3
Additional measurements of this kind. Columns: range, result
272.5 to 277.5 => 16.2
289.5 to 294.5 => 9.01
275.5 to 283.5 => 14.1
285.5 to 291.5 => 10.7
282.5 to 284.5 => 13.2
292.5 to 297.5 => 8.81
